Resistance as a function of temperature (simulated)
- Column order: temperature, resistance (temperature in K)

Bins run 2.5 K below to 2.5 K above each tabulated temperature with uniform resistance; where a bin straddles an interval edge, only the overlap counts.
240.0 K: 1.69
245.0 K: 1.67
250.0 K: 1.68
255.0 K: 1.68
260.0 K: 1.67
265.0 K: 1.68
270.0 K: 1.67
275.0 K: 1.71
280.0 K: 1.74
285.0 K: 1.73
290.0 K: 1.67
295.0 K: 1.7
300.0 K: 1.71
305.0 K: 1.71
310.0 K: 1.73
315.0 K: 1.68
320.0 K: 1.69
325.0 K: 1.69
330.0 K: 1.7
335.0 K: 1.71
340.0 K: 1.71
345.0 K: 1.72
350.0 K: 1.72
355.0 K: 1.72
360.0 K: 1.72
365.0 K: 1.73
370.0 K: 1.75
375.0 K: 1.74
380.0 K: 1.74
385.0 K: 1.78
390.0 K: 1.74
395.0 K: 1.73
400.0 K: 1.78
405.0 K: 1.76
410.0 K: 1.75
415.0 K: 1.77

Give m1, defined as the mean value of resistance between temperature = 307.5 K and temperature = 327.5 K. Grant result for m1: 1.7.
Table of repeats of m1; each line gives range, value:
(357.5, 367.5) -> 1.73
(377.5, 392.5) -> 1.75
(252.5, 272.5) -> 1.68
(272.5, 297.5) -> 1.71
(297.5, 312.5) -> 1.72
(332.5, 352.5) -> 1.71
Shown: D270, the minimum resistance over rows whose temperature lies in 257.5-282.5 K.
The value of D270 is 1.67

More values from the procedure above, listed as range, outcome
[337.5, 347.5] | 1.71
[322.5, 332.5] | 1.69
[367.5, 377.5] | 1.74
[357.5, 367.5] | 1.72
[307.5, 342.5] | 1.68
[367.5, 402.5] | 1.73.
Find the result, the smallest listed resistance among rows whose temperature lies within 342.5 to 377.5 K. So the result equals 1.72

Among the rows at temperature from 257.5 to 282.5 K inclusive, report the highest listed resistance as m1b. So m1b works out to 1.74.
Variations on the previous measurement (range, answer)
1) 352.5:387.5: 1.78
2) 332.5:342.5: 1.71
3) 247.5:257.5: 1.68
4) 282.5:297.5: 1.73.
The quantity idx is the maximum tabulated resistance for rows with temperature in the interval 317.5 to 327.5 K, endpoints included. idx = 1.69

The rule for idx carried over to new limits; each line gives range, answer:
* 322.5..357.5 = 1.72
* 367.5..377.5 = 1.75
